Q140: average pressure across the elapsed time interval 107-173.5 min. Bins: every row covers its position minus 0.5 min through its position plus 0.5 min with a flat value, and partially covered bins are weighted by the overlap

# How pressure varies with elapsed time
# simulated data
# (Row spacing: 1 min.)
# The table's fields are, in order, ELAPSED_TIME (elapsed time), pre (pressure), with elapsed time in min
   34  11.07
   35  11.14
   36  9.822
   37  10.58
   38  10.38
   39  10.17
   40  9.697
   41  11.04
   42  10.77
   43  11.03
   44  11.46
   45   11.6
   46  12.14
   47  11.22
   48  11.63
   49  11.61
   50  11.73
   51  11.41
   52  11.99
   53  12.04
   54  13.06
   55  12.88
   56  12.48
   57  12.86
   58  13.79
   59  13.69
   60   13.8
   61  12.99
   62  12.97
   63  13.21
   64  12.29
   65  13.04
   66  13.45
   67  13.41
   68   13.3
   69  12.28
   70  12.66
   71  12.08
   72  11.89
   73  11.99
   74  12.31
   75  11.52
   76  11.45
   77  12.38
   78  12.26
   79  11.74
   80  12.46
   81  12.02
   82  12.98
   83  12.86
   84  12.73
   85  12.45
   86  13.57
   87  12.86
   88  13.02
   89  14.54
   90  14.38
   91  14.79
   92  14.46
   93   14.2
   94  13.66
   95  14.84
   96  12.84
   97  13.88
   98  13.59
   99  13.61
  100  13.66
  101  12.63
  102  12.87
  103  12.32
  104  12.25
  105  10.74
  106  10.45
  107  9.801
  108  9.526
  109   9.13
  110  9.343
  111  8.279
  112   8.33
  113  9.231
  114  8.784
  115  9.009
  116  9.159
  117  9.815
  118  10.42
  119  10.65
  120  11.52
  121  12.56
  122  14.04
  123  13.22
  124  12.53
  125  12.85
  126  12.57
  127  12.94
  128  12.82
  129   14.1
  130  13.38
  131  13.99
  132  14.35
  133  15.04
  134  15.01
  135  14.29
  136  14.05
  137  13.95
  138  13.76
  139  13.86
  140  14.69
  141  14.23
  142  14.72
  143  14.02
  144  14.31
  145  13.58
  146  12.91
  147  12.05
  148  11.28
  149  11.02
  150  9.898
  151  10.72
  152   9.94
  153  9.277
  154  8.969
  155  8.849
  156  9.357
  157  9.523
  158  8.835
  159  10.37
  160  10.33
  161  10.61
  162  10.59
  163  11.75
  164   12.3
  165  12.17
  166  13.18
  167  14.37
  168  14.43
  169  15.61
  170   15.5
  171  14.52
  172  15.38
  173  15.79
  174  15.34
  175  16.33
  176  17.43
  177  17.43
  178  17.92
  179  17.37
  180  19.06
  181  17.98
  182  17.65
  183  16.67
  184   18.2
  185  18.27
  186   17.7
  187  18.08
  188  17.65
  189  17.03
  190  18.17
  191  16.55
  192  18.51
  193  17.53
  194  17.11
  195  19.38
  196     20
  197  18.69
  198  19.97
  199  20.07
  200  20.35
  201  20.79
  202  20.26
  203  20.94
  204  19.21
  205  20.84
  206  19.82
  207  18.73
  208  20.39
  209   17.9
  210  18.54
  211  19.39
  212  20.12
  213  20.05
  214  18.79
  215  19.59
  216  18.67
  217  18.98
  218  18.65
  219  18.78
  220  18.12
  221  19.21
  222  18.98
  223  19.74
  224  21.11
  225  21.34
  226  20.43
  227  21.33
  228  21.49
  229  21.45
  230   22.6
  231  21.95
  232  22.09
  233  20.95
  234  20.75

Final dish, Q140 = 12.1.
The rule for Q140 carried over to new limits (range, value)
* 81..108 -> 13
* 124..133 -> 13.4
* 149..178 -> 12.5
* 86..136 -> 12.3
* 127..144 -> 14.1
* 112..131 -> 11.6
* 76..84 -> 12.3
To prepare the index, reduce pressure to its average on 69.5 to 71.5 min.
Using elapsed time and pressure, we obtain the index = 12.4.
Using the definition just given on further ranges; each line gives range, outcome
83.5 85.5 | 12.6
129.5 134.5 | 14.4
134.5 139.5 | 14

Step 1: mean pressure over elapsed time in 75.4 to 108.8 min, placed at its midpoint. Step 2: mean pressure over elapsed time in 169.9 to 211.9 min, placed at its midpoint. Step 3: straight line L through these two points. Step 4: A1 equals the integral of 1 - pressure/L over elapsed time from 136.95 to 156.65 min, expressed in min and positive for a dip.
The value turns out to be 4.7 min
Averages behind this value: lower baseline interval 12.7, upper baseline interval 18.2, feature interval 12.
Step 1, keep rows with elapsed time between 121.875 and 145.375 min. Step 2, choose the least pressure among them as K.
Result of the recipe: 12.53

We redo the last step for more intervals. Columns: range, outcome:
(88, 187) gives 8.279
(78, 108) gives 9.526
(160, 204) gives 10.33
